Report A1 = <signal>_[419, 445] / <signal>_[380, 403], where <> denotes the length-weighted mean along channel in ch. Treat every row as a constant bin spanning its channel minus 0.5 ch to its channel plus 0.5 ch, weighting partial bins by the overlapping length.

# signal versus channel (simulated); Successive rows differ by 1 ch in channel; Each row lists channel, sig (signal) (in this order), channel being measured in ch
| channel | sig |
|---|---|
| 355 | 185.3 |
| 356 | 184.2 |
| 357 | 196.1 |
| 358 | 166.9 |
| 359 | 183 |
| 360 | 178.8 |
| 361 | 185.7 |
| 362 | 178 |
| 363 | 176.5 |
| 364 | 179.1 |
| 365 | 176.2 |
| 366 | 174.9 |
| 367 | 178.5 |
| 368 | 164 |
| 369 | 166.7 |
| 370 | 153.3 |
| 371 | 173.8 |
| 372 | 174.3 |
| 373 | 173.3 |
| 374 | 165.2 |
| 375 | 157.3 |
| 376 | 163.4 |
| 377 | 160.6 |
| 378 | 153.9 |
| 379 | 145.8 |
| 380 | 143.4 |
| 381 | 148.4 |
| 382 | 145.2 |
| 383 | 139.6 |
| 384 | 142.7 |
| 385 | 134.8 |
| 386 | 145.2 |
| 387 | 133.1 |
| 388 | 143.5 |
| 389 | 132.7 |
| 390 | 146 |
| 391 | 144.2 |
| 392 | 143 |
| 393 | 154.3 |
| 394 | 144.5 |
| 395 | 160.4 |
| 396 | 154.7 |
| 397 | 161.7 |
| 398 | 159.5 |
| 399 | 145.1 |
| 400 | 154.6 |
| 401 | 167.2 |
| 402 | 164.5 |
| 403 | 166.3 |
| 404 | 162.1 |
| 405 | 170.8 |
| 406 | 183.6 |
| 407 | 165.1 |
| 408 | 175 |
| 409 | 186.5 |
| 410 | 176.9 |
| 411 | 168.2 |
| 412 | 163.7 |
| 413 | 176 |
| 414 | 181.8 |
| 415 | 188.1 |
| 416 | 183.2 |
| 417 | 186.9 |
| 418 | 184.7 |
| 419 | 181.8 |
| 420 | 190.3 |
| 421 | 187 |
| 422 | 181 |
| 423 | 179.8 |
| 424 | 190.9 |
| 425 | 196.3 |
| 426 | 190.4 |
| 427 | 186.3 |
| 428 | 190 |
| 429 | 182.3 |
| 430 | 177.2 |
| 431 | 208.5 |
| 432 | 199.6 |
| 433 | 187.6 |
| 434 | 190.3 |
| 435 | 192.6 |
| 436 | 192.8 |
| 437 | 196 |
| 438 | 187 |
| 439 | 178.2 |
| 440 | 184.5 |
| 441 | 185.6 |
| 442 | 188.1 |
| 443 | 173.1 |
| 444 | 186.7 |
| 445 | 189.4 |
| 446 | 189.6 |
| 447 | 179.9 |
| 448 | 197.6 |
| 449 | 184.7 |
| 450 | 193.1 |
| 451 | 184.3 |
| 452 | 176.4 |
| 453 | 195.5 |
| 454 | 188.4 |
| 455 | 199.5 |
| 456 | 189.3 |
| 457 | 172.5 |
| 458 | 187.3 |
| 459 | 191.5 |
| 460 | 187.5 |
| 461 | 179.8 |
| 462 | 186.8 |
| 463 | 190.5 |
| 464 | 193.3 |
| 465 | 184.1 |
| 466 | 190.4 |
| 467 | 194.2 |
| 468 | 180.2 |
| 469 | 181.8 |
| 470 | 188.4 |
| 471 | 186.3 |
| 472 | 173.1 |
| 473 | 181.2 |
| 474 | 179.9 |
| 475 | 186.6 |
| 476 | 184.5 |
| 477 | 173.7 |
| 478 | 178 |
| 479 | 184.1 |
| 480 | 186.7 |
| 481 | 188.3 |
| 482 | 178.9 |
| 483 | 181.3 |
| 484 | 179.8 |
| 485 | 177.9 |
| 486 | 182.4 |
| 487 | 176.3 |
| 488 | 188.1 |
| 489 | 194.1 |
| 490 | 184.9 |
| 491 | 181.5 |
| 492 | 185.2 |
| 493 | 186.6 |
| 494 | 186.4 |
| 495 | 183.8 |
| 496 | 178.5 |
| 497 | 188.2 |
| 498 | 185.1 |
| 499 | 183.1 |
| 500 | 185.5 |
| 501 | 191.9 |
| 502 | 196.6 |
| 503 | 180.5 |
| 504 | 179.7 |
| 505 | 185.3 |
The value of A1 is 1.26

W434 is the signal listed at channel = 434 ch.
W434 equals 190.3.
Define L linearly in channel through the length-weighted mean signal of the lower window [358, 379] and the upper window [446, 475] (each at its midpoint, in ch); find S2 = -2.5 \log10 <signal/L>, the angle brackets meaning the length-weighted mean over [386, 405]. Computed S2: 0.15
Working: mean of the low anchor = 170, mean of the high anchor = 186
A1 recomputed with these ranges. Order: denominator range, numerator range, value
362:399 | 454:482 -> 1.19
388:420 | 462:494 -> 1.11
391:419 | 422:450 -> 1.12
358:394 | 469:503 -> 1.16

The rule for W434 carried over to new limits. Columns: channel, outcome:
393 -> 154.3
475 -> 186.6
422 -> 181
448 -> 197.6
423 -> 179.8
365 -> 176.2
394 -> 144.5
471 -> 186.3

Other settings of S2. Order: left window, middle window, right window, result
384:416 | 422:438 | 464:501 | -0.13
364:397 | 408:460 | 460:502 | -0.10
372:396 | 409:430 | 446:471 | -0.10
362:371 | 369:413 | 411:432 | 0.13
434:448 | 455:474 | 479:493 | 0.00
